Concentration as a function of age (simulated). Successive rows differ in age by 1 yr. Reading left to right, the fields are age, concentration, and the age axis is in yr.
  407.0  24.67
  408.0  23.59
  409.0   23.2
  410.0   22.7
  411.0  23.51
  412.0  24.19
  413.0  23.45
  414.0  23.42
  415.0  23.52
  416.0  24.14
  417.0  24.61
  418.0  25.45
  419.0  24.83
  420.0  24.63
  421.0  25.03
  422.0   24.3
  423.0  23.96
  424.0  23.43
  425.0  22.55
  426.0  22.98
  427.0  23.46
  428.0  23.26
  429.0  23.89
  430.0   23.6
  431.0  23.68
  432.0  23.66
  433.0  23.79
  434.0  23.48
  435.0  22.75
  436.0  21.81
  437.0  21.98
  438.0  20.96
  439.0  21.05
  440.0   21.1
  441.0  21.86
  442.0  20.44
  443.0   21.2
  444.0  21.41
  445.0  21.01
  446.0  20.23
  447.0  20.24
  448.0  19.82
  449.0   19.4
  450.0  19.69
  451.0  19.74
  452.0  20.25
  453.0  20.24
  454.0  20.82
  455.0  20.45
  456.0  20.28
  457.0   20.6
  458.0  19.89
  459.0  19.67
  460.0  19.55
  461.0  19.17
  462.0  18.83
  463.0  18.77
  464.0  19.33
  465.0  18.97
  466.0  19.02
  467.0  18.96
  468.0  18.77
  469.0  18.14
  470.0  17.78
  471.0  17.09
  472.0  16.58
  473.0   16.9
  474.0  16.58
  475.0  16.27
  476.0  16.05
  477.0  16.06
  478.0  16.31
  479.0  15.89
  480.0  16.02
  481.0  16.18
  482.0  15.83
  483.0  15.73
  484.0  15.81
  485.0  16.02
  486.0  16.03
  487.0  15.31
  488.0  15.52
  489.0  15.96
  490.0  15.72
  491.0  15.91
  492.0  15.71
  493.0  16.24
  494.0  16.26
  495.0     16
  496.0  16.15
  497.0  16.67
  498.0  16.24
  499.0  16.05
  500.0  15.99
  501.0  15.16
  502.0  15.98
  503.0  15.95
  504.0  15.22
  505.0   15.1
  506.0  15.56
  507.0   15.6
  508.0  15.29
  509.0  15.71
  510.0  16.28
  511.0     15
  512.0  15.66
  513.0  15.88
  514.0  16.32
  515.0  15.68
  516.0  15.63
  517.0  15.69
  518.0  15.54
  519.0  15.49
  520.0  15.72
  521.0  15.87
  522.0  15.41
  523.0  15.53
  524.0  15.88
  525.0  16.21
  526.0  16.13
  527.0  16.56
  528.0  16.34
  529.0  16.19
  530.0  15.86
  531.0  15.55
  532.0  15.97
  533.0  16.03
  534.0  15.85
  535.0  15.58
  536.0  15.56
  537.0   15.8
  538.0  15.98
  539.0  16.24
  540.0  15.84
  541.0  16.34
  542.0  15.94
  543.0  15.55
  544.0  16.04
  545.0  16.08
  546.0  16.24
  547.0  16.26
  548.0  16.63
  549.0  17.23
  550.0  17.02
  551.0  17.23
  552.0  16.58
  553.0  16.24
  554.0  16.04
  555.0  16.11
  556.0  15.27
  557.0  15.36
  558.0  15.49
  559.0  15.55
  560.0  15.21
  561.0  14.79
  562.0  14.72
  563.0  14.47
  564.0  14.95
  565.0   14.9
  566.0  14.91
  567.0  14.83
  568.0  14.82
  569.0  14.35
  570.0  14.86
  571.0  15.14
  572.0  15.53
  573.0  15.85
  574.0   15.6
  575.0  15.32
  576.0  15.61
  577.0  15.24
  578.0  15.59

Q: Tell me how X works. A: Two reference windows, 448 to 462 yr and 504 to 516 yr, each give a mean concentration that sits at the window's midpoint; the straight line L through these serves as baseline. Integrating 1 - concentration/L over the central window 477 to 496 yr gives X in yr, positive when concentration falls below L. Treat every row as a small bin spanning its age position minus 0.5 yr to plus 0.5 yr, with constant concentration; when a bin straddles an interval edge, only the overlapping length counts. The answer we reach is 1.7 yr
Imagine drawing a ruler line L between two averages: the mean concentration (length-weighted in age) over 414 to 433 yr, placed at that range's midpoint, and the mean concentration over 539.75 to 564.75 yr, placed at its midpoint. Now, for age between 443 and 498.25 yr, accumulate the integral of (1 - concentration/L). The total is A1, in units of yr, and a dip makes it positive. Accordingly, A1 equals 8.2 yr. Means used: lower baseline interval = 23.9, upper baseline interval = 15.9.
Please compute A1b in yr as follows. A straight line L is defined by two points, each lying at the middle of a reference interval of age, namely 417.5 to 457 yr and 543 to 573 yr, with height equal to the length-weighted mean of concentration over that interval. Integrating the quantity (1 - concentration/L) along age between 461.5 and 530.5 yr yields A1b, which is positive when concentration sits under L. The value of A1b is 9.6 yr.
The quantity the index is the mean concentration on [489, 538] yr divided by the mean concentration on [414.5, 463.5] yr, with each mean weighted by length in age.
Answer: 0.72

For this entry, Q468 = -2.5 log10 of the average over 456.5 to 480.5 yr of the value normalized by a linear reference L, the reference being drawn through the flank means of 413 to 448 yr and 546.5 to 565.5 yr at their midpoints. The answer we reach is 0.16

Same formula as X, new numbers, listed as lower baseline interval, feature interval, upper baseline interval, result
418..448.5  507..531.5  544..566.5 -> 2.7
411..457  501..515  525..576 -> 1.9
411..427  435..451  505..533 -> 0.9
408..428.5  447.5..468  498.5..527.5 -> 0.8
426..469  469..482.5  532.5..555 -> 2.1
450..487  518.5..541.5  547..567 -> 0.7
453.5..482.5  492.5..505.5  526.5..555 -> 1.0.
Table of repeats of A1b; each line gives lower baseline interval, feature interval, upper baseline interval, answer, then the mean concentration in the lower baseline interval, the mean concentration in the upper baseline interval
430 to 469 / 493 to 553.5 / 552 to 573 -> 3.8 yr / 20.6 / 15.2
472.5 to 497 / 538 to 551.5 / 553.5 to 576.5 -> -0.8 yr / 16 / 15.2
